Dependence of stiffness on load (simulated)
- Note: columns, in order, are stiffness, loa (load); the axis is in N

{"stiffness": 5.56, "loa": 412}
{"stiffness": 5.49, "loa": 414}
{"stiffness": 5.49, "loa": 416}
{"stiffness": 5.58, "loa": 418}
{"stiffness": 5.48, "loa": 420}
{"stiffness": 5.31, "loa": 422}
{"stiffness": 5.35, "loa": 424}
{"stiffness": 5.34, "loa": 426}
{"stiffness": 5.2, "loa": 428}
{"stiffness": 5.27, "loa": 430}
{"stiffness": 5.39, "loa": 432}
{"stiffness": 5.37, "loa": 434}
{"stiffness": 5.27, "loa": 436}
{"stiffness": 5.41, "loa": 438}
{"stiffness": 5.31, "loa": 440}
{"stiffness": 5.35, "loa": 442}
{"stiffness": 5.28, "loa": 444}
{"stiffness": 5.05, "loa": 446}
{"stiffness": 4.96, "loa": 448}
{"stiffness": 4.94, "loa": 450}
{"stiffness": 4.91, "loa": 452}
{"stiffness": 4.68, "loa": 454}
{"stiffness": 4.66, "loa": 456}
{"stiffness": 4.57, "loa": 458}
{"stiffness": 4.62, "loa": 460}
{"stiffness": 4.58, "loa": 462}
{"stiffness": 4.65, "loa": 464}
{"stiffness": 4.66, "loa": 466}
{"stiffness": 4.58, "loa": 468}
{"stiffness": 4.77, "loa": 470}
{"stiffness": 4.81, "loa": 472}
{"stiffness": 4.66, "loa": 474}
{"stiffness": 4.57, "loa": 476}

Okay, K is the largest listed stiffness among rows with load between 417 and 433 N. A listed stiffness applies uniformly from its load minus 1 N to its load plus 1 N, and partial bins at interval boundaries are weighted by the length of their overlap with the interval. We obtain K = 5.58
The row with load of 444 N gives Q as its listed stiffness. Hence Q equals 5.28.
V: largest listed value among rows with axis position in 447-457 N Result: 4.96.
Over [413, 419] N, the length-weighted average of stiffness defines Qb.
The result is 5.52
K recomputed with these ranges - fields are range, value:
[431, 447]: 5.41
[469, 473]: 4.81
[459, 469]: 4.66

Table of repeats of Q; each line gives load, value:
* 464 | 4.65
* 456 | 4.66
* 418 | 5.58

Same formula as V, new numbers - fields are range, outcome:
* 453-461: 4.68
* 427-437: 5.39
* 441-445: 5.35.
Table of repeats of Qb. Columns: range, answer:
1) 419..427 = 5.37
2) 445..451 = 4.98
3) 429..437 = 5.33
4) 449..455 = 4.84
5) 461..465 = 4.62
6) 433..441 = 5.34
